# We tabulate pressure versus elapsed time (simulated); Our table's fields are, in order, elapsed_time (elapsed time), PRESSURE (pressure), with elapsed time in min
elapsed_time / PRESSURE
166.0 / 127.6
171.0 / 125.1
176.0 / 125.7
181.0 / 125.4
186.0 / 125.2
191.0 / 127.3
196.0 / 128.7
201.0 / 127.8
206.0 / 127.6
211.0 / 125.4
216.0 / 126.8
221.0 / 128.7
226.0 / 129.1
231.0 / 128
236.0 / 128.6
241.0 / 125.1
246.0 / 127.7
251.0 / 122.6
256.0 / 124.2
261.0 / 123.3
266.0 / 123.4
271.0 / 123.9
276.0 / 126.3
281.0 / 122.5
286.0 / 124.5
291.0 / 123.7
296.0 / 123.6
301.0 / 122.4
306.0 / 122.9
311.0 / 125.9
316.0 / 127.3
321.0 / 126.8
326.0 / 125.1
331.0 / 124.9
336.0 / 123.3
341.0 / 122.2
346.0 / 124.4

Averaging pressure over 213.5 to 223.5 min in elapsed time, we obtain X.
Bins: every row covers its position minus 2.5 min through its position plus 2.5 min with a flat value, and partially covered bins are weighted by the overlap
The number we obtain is 128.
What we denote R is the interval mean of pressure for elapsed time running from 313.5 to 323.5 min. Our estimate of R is 127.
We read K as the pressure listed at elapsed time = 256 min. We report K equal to 124.2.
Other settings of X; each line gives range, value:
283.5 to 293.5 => 124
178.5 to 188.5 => 125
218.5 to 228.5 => 129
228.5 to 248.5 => 127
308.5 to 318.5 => 127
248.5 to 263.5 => 123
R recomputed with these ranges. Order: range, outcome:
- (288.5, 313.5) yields 124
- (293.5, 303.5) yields 123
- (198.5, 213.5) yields 127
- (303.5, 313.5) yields 124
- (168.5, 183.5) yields 125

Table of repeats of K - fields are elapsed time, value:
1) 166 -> 127.6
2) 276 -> 126.3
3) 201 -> 127.8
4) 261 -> 123.3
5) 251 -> 122.6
